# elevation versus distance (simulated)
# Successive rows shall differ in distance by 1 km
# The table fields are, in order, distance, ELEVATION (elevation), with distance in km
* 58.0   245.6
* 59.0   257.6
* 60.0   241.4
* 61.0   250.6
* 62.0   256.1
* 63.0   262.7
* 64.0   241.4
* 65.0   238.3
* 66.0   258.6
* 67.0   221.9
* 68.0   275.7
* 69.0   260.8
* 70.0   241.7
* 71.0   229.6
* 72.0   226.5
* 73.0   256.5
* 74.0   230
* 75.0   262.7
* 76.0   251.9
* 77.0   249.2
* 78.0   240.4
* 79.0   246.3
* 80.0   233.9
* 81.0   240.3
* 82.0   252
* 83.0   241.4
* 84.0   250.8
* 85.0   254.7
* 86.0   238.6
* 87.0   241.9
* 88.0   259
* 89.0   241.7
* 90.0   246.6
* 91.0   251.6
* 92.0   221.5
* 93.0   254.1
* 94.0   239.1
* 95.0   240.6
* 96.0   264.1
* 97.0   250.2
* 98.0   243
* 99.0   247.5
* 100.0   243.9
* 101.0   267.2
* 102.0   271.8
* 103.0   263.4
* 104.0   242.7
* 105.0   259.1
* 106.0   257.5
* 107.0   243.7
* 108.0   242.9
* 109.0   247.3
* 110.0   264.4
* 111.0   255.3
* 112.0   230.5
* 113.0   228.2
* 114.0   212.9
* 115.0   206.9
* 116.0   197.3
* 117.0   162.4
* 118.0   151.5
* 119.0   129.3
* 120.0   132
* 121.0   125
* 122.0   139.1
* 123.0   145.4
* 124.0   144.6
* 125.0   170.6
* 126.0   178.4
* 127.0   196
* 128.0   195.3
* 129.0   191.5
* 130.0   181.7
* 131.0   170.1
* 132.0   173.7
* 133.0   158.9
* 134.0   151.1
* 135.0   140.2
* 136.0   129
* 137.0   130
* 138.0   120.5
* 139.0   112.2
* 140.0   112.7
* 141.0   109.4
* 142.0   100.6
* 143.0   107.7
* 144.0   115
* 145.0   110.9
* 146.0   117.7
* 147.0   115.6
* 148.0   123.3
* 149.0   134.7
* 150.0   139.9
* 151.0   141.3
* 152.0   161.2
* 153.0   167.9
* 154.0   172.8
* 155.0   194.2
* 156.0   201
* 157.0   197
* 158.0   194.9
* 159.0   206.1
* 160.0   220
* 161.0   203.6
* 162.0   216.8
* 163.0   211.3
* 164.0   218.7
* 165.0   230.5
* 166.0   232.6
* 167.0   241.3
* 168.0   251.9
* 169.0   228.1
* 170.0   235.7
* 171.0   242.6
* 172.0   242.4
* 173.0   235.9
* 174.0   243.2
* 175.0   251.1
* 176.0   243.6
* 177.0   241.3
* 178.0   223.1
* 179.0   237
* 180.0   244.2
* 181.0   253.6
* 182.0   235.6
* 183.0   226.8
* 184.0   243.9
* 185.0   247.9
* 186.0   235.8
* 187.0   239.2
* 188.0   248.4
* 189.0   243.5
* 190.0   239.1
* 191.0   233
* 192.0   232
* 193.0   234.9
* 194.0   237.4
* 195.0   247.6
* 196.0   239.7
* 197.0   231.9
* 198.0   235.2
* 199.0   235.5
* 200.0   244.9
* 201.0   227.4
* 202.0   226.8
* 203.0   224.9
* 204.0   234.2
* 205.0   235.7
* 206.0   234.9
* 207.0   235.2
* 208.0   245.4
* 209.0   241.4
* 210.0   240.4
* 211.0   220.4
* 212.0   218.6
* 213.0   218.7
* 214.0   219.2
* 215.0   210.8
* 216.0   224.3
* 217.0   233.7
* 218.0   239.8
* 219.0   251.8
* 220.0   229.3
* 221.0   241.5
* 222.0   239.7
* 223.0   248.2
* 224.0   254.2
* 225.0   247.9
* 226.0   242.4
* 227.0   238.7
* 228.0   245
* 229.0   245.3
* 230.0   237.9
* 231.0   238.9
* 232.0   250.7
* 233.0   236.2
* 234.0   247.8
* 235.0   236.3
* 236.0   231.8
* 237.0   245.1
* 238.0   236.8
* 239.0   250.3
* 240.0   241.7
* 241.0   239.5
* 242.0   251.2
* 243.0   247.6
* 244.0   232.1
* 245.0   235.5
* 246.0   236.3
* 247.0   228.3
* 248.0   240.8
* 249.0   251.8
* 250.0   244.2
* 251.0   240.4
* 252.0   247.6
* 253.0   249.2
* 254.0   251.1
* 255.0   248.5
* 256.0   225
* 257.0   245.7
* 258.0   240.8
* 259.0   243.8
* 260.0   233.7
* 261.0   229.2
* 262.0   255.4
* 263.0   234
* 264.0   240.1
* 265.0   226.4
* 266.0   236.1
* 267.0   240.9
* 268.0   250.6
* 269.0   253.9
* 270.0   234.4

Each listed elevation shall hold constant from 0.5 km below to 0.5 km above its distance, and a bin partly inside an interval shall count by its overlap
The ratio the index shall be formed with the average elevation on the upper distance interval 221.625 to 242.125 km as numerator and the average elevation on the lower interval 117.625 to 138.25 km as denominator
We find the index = 1.56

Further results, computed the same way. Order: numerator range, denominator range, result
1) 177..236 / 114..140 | 1.51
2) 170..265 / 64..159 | 1.18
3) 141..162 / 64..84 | 0.64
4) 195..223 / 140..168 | 1.37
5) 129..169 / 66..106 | 0.67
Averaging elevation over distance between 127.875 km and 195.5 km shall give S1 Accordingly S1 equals 195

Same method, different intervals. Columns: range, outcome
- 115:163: 156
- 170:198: 240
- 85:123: 227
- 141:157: 141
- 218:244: 243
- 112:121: 178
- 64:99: 246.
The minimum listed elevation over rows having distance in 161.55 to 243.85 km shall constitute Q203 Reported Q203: 210.8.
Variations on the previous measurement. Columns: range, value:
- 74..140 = 112.2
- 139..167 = 100.6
